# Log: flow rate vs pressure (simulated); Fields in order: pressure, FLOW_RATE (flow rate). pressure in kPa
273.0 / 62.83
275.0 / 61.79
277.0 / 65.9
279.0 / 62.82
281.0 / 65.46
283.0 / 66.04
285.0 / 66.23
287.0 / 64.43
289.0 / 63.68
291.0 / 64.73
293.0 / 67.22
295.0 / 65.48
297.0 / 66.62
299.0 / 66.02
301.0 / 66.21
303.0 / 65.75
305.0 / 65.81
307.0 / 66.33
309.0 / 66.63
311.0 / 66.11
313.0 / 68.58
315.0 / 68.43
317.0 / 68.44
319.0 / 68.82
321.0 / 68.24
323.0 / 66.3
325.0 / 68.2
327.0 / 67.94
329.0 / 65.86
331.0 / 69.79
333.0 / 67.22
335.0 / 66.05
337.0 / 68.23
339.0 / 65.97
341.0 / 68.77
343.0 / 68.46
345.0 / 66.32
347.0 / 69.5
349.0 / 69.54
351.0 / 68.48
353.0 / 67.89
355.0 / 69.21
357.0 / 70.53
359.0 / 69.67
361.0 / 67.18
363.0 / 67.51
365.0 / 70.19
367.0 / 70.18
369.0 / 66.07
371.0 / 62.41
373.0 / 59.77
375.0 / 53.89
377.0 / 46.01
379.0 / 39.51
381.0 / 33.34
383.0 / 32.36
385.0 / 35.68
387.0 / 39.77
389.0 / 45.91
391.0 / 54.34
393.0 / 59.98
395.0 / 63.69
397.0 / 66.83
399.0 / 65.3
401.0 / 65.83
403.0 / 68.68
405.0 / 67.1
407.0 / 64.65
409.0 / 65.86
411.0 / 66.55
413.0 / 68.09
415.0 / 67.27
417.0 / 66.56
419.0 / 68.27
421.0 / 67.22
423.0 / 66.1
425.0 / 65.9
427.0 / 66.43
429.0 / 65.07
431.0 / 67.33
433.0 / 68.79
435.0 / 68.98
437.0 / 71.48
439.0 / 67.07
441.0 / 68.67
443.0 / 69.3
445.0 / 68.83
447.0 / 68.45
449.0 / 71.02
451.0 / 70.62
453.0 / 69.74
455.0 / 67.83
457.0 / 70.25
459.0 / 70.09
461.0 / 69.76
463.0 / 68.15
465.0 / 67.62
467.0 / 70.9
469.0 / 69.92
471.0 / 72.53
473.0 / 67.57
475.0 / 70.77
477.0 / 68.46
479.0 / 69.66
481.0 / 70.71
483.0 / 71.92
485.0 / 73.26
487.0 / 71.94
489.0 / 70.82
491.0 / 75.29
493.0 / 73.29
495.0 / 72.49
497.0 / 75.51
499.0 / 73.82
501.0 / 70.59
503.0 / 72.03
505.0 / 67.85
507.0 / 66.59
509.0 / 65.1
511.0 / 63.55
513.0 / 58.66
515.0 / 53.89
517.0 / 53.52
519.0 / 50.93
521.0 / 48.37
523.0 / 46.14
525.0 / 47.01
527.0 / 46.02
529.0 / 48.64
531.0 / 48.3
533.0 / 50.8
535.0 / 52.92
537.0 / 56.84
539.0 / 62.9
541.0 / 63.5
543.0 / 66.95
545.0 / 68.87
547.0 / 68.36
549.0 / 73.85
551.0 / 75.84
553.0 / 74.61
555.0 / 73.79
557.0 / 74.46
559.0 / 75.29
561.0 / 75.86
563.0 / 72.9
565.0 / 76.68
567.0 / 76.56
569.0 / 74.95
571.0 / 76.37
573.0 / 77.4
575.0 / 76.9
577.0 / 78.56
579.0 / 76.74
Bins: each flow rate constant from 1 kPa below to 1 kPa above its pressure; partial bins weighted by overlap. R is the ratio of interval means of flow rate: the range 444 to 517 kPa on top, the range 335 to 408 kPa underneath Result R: 1.14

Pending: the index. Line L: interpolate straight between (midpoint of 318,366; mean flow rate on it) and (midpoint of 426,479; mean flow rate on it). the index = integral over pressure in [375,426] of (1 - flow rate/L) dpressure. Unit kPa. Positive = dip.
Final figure 8.0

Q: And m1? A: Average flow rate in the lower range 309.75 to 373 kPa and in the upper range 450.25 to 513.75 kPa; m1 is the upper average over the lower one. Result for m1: 1.03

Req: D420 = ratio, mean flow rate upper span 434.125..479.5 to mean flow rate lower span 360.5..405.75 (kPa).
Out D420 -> 1.2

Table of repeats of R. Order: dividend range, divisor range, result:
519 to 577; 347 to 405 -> 1.10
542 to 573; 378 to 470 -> 1.16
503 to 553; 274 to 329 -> 0.89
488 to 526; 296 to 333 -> 0.94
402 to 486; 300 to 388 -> 1.09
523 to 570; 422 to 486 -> 0.94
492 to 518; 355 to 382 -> 1.11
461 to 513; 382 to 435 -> 1.14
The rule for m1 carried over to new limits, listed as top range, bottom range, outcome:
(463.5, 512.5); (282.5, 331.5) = 1.06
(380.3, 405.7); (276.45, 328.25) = 0.81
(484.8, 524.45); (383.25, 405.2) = 1.15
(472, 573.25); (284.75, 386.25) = 1.04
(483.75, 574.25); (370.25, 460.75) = 1.06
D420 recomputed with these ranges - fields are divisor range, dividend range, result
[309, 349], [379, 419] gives 0.85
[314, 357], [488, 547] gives 0.90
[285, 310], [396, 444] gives 1.02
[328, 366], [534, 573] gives 1.04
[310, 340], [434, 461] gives 1.03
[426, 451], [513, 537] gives 0.73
